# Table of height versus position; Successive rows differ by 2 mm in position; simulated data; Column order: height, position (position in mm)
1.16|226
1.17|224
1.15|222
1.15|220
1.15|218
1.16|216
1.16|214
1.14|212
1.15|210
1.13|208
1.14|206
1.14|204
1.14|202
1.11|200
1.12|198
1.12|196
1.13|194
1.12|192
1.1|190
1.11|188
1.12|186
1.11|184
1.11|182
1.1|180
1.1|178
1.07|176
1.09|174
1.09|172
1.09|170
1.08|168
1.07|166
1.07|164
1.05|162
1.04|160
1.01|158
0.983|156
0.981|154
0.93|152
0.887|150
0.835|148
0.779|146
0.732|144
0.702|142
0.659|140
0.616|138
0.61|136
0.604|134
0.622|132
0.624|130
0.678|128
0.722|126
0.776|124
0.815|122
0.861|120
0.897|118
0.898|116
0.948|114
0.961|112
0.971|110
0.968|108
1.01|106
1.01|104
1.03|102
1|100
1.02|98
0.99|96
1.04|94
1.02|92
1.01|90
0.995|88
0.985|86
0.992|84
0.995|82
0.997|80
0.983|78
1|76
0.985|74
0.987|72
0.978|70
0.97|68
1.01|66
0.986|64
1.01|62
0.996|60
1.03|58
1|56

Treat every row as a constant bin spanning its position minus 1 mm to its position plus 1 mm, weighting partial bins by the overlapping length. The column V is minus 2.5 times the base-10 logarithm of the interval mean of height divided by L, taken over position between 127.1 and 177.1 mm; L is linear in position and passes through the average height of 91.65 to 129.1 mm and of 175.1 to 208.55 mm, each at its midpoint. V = 0.173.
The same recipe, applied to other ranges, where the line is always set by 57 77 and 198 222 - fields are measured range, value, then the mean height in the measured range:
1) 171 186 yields 0.01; 1.1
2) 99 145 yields 0.28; 0.814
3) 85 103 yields 0.01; 1.01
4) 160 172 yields 0.03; 1.07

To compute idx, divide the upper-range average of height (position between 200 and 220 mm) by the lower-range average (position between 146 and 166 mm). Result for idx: 1.2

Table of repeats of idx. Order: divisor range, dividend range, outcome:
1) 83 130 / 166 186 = 1.17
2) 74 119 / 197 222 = 1.16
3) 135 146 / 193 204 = 1.67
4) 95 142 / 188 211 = 1.35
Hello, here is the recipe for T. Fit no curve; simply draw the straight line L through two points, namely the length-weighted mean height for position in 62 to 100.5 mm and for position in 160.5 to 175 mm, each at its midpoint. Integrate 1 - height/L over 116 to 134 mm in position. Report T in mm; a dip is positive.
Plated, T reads 5.0 mm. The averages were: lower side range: 0.997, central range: 0.75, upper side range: 1.08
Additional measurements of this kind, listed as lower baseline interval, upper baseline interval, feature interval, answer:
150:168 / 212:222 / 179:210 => -0.63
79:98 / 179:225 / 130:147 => 6.37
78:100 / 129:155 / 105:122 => -0.99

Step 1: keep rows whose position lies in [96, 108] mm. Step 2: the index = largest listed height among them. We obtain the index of 1.03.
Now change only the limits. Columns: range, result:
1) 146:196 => 1.13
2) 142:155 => 0.981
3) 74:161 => 1.04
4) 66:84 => 1.01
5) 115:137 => 0.898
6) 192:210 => 1.15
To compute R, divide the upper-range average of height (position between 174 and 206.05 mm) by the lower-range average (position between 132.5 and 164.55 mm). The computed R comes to 1.3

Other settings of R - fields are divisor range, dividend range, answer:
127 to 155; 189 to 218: 1.55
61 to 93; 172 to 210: 1.12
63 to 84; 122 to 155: 0.75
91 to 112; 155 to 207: 1.09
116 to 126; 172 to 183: 1.31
